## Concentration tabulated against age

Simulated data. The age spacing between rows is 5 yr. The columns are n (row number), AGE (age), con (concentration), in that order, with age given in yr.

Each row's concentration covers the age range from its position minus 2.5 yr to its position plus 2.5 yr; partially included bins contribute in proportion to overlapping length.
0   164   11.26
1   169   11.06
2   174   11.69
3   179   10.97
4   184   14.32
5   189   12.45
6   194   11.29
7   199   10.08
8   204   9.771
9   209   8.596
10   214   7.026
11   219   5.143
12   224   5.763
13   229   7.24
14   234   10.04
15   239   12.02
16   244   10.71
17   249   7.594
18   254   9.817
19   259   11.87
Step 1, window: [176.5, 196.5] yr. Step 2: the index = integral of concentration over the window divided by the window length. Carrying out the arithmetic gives 12.3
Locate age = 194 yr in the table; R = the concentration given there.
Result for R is 11.29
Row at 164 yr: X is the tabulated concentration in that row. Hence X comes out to 11.26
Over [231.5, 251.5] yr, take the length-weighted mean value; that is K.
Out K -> 10.1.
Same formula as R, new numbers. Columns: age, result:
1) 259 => 11.87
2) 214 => 7.026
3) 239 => 12.02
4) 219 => 5.143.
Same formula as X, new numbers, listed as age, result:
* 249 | 7.594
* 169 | 11.06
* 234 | 10.04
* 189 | 12.45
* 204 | 9.771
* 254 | 9.817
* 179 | 10.97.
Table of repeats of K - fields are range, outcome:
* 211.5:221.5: 6.08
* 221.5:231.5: 6.5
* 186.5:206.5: 10.9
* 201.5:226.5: 7.26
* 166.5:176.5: 11.4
